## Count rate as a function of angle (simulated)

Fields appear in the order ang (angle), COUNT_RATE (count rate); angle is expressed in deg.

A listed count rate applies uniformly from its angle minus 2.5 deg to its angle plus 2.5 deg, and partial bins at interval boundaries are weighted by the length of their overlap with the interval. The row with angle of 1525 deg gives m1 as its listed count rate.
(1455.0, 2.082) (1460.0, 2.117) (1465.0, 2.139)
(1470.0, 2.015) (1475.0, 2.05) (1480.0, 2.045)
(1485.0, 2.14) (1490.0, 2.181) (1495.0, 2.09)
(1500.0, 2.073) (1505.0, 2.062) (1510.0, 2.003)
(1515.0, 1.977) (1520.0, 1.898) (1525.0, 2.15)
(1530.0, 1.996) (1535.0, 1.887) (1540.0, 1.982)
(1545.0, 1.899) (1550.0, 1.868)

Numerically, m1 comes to 2.15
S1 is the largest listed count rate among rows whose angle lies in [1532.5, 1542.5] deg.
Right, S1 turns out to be 1.982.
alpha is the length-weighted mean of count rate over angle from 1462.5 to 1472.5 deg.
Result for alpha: 2.08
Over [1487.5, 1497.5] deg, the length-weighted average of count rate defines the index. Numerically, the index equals 2.14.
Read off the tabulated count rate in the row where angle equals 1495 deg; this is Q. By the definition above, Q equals 2.09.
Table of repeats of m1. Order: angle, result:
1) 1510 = 2.003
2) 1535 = 1.887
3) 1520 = 1.898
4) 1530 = 1.996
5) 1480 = 2.045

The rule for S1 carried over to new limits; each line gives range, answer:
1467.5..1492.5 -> 2.181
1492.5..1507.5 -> 2.09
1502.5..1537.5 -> 2.15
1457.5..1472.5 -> 2.139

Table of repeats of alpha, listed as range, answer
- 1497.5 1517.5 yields 2.03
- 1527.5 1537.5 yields 1.94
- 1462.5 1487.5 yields 2.08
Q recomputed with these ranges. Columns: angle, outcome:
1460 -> 2.117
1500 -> 2.073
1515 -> 1.977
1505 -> 2.062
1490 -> 2.181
